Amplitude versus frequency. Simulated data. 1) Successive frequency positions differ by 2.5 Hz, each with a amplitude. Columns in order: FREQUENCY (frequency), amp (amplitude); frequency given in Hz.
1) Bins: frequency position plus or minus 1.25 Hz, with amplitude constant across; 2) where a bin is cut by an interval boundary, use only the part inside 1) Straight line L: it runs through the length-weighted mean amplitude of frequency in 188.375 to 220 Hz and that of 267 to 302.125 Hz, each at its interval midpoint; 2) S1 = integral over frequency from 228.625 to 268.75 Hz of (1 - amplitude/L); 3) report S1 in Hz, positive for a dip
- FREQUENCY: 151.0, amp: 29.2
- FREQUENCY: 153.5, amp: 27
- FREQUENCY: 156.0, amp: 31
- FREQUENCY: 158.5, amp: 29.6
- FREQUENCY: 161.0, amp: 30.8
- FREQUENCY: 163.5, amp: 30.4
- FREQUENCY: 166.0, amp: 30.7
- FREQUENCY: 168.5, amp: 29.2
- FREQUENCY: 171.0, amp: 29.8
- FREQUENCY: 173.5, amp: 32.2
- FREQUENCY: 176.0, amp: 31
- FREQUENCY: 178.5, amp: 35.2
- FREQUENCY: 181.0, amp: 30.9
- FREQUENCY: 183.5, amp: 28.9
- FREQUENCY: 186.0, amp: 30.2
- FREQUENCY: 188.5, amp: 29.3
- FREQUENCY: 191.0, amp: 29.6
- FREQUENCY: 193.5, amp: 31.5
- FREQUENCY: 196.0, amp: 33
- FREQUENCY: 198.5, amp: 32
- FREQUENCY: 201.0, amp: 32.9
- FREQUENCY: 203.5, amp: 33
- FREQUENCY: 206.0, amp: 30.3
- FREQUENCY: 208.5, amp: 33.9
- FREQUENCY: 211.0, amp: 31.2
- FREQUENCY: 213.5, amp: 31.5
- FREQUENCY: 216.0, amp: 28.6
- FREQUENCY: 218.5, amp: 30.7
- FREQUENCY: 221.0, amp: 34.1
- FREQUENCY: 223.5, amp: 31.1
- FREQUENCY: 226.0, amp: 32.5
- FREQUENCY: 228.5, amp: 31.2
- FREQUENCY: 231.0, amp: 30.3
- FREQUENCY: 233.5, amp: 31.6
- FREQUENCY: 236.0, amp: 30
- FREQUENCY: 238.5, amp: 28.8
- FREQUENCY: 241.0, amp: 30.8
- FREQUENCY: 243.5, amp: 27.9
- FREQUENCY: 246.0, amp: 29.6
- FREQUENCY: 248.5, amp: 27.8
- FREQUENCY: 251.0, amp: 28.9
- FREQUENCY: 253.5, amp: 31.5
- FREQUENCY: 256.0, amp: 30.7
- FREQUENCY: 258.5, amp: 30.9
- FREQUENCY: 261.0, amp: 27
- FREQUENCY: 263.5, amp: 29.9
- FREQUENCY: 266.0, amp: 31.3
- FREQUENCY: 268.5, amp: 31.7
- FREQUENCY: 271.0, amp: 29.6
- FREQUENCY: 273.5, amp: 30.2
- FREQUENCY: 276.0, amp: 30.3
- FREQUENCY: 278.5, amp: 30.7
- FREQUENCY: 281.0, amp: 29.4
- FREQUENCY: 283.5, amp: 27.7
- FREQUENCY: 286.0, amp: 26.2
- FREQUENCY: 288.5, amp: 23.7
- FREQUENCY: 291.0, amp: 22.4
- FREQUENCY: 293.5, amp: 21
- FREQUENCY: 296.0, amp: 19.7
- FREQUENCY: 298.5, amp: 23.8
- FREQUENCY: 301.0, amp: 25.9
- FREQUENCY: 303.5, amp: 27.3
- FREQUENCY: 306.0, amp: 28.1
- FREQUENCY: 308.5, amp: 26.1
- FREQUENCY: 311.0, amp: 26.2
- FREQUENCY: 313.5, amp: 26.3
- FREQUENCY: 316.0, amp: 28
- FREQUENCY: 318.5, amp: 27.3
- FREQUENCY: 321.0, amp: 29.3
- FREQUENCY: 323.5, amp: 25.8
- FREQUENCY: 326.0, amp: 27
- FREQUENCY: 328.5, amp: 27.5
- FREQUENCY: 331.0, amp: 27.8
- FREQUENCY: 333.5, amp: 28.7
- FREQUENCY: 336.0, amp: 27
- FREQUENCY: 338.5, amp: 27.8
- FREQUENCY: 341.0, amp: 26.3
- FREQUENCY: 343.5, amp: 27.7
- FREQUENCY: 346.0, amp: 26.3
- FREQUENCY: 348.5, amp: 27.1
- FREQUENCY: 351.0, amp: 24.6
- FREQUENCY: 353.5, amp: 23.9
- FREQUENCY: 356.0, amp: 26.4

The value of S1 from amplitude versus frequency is -1.61 Hz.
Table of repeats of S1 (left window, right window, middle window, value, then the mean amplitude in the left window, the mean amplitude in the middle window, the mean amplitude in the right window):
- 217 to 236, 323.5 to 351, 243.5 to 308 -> 3.9 Hz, 31.5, 27.8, 27.1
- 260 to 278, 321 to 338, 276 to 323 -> 4.2 Hz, 30.1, 26.2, 27.5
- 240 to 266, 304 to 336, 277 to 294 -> 1.4 Hz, 29.6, 26.2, 27.3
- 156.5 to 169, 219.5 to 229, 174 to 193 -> 0.1 Hz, 30.2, 30.8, 32.3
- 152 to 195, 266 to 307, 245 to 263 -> -1.0 Hz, 30.4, 29.5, 26.9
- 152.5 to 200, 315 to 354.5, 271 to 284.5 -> -0.6 Hz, 30.7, 29.7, 27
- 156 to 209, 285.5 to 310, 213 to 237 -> -2.1 Hz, 31.1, 31.2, 24.4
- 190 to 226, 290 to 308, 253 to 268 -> -1.6 Hz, 31.7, 30.2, 24.1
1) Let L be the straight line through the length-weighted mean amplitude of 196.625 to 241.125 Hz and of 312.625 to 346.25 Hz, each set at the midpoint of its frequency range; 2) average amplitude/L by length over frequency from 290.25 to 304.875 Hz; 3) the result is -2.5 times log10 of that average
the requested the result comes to 0.21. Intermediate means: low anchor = 31.4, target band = 23.4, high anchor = 27.4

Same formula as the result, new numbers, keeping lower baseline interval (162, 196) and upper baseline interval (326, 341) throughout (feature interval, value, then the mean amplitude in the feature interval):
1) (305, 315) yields 0.06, 26.7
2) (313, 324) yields 0.01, 27.5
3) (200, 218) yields -0.05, 31.6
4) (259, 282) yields -0.04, 30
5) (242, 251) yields 0.03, 28.6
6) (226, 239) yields -0.04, 30.7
